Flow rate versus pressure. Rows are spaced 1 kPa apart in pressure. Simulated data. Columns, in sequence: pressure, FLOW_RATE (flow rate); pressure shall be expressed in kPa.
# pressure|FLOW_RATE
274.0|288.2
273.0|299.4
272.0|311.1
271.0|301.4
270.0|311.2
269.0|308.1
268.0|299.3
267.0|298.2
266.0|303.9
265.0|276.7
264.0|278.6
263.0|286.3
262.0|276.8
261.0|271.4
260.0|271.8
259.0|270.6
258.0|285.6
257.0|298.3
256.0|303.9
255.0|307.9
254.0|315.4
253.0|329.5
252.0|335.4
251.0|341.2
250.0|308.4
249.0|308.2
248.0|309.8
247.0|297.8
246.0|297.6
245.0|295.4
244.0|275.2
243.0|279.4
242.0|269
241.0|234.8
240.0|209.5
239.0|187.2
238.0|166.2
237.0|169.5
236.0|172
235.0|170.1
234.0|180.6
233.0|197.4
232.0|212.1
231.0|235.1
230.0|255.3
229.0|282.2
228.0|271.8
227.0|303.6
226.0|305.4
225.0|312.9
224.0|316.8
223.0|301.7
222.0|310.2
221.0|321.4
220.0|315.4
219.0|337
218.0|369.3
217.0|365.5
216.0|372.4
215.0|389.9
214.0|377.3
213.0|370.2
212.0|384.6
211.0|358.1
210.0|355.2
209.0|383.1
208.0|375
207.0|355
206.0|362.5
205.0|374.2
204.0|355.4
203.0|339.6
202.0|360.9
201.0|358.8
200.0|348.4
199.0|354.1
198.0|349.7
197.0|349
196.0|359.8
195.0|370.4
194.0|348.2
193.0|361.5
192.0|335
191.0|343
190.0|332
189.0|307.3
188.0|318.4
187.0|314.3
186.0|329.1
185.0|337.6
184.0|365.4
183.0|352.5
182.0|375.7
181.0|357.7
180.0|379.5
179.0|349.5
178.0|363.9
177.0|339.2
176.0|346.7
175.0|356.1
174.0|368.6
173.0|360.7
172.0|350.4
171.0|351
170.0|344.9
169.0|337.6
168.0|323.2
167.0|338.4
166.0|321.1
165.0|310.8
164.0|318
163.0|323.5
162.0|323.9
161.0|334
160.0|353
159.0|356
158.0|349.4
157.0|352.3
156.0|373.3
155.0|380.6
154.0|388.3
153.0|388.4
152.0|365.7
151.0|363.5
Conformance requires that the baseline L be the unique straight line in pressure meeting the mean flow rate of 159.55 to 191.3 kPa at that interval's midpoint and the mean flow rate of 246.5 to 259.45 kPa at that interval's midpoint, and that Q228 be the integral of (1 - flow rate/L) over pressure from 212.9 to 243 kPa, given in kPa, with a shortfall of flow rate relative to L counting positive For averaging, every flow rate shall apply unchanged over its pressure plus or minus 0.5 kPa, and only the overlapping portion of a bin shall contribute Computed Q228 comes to 4.25 kPa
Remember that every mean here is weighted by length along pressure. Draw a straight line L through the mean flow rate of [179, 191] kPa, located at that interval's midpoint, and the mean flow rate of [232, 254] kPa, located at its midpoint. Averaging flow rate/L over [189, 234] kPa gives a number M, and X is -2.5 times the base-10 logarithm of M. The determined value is -0.10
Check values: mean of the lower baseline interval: 343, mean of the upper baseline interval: 254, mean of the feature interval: 333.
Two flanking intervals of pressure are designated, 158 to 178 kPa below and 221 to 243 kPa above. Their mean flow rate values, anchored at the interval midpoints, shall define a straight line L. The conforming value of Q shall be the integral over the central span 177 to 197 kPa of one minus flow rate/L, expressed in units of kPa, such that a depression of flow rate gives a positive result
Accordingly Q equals -2.3 kPa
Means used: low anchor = 341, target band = 347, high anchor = 244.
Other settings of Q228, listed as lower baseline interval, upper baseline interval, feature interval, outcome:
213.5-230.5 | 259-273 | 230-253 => 4.38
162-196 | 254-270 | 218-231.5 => 0.61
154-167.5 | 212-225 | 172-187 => -0.46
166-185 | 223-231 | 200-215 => -2.50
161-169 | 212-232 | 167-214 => -4.36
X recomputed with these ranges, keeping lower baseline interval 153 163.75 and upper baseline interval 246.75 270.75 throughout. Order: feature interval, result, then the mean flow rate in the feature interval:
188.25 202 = -0.04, 347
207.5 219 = -0.15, 371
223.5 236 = 0.25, 250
